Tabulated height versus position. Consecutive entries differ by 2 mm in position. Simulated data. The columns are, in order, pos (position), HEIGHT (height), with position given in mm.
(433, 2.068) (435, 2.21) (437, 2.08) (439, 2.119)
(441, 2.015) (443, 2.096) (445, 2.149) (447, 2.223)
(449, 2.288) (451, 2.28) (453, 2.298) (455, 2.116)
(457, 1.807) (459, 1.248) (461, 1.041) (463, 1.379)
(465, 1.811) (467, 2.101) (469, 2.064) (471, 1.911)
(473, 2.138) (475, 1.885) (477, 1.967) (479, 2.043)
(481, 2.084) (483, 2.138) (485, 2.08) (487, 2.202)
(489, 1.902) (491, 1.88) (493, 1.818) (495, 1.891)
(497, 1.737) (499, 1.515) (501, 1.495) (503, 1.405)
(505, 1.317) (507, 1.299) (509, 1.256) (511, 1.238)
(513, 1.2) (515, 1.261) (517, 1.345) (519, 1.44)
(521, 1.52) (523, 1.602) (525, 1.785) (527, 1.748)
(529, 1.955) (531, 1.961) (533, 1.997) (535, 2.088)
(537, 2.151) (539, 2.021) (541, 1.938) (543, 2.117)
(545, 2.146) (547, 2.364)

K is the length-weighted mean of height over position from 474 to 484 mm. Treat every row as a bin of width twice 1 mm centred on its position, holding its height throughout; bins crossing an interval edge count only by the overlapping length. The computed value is 2.02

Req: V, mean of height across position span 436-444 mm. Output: 2.08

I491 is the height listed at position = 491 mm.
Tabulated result 1.88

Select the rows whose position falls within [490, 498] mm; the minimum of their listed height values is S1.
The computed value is 1.737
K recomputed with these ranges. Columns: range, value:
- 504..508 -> 1.31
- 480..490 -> 2.08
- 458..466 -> 1.37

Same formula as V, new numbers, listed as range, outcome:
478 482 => 2.06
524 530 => 1.83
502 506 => 1.36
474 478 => 1.93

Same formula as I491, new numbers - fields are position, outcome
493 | 1.818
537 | 2.151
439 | 2.119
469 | 2.064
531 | 1.961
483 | 2.138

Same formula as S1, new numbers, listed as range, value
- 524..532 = 1.748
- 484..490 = 1.902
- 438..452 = 2.015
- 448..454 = 2.28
